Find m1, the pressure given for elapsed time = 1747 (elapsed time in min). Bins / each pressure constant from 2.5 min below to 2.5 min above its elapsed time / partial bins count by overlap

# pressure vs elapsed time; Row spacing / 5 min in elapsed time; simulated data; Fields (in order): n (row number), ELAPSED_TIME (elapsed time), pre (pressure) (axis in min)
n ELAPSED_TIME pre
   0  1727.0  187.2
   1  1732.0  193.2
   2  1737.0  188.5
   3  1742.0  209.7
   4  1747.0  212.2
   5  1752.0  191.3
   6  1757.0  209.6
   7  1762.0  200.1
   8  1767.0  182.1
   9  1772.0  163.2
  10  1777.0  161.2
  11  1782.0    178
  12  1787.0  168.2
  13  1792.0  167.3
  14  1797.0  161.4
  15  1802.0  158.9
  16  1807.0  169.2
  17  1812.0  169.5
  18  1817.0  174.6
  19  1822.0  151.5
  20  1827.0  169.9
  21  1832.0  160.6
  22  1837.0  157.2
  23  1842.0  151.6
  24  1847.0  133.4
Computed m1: 212.2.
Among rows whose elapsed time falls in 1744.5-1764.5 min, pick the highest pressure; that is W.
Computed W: 212.2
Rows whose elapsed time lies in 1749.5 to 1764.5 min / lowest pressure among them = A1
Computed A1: 191.3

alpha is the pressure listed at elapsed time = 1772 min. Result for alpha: 163.2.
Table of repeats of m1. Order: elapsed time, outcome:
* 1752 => 191.3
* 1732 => 193.2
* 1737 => 188.5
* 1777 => 161.2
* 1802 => 158.9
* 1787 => 168.2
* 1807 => 169.2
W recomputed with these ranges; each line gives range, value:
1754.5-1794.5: 209.6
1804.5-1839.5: 174.6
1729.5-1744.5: 209.7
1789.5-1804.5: 167.3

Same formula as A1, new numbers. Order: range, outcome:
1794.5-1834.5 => 151.5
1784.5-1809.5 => 158.9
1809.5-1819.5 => 169.5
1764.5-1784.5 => 161.2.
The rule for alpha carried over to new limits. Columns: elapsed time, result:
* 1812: 169.5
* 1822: 151.5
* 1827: 169.9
